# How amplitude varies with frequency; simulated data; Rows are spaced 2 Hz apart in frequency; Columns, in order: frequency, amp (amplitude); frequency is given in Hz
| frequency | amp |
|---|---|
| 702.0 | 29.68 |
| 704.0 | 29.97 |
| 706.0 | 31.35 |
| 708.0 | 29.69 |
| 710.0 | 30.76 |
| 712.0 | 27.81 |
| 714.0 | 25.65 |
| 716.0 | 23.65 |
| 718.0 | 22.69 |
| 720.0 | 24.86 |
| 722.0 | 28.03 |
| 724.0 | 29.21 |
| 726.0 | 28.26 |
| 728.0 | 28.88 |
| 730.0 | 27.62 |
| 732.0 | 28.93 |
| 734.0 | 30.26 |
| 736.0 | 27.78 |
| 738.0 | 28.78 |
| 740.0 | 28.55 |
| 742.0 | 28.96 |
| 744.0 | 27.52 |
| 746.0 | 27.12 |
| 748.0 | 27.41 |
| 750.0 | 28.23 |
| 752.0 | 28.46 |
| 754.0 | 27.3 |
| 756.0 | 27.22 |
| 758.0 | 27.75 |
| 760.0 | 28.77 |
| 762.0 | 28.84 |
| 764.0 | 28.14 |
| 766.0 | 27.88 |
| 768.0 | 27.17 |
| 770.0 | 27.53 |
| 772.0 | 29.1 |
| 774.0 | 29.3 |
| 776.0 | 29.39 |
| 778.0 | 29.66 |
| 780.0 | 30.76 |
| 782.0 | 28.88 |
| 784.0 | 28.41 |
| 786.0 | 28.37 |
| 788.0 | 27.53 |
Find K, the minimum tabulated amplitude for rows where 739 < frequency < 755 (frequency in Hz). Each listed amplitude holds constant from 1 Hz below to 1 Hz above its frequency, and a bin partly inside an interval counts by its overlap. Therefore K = 27.12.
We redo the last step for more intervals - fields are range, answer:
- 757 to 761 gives 27.75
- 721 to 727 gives 28.03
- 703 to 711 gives 29.69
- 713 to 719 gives 22.69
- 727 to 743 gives 27.62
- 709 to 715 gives 25.65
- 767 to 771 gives 27.17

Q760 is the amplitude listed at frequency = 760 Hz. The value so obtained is 28.77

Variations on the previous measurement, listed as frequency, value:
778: 29.66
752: 28.46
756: 27.22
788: 27.53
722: 28.03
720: 24.86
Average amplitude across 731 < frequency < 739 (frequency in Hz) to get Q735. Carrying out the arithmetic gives 28.9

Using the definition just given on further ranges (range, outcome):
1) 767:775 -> 28.3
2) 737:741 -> 28.7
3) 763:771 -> 27.7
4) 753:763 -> 28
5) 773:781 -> 29.8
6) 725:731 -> 28.3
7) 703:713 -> 29.9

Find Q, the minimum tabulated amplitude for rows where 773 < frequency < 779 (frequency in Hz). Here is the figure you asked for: 29.3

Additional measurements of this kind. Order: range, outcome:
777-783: 28.88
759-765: 28.14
